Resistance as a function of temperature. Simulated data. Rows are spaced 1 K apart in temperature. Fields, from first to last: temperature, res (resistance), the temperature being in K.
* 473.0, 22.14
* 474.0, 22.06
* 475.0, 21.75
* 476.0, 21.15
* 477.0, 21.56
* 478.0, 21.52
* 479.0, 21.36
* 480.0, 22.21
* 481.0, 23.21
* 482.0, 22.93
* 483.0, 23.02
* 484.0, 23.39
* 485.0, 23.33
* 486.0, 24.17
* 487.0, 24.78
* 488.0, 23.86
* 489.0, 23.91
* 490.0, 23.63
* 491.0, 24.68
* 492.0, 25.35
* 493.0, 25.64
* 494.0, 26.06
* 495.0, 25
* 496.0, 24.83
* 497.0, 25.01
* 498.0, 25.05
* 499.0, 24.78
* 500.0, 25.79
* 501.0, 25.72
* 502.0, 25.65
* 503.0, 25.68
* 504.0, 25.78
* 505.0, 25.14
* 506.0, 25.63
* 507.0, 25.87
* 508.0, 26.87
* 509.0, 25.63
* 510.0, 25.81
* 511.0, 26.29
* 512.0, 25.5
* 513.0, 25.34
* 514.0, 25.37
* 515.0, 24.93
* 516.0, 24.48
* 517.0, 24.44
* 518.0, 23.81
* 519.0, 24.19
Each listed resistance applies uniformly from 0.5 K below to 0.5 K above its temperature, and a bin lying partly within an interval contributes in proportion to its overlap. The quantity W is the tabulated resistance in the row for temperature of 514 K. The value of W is 25.37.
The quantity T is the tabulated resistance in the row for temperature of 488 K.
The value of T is 23.86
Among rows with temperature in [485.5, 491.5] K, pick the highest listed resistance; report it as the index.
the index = 24.78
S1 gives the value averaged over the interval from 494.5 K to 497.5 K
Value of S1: 24.9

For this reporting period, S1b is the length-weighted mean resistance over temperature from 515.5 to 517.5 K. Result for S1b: 24.5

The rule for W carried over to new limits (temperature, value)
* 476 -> 21.15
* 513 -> 25.34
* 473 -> 22.14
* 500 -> 25.79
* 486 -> 24.17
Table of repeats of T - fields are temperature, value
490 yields 23.63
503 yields 25.68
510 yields 25.81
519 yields 24.19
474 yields 22.06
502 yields 25.65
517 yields 24.44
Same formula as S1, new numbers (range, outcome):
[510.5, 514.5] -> 25.6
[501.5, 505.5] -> 25.6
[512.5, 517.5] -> 24.9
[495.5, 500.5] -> 25.1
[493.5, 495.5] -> 25.5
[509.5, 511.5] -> 26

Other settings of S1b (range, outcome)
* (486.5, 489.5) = 24.2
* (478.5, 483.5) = 22.5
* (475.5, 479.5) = 21.4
